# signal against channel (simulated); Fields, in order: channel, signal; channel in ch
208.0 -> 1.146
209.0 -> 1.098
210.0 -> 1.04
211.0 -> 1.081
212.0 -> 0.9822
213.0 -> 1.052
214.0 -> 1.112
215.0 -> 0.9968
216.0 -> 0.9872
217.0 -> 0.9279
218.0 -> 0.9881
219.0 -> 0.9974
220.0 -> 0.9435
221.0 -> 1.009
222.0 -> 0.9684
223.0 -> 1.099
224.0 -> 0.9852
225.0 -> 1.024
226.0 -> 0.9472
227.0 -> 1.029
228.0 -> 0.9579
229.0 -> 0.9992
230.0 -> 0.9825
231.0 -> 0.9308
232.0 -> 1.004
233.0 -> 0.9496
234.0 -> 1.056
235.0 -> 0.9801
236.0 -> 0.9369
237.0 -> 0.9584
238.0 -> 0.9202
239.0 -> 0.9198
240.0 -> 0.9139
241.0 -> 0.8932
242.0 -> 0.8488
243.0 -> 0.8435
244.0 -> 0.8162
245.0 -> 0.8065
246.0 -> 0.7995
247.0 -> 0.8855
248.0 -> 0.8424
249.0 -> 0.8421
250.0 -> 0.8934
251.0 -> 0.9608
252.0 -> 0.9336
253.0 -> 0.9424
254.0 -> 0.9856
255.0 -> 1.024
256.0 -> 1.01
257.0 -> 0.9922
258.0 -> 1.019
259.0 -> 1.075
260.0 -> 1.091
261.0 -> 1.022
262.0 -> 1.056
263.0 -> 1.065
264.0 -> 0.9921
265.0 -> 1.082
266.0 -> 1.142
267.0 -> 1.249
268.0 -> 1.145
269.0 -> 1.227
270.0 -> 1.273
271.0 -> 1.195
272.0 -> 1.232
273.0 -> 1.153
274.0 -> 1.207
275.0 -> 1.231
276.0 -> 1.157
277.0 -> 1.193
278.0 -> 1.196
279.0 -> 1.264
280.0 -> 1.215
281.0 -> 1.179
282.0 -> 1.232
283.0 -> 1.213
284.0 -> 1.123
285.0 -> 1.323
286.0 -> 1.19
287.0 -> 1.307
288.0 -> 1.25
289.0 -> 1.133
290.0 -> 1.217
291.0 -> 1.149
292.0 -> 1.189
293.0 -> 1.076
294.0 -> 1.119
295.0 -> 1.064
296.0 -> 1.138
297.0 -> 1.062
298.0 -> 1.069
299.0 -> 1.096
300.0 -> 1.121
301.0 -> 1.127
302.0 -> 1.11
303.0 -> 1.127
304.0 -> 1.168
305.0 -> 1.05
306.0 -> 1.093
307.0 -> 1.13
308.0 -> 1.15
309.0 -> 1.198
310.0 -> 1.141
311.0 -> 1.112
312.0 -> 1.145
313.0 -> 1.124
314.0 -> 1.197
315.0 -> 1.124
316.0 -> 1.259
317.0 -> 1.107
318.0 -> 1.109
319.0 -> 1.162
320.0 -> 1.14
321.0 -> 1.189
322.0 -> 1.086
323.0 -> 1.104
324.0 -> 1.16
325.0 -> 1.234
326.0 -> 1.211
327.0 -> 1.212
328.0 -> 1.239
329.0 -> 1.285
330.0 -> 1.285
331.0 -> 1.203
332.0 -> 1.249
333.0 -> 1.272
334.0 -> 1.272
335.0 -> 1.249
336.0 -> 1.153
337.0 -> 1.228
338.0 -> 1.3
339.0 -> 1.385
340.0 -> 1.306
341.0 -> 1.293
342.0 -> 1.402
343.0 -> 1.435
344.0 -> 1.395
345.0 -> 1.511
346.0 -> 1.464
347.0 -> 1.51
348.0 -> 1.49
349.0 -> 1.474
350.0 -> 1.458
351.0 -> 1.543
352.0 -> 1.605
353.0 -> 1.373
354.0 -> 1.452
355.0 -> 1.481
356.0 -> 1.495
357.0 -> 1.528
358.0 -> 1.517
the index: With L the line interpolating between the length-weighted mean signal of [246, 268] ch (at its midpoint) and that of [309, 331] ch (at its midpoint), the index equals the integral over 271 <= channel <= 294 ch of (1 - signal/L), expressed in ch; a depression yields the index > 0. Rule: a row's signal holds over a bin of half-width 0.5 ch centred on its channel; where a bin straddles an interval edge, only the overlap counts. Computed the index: -2.7 ch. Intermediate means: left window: 1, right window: 1.17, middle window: 1.2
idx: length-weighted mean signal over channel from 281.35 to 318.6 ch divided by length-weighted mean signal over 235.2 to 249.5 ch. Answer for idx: 1.31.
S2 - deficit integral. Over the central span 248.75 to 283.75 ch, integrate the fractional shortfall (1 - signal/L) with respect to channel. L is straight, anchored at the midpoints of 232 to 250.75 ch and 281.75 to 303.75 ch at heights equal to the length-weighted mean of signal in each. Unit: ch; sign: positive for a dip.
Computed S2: -2.8 ch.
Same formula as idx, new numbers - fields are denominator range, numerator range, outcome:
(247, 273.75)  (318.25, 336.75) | 1.14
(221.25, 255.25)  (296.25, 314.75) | 1.20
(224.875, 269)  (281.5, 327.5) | 1.18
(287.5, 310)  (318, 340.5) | 1.08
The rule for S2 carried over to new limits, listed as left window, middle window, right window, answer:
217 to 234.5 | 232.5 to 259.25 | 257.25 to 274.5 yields 3.4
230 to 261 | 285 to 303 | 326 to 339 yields -0.6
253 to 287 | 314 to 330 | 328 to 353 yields 1.6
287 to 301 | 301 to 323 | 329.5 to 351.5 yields 1.5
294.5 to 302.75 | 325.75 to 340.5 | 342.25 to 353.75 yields 1.1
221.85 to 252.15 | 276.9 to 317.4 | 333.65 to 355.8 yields 1.1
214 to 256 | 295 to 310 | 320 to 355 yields 1.0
